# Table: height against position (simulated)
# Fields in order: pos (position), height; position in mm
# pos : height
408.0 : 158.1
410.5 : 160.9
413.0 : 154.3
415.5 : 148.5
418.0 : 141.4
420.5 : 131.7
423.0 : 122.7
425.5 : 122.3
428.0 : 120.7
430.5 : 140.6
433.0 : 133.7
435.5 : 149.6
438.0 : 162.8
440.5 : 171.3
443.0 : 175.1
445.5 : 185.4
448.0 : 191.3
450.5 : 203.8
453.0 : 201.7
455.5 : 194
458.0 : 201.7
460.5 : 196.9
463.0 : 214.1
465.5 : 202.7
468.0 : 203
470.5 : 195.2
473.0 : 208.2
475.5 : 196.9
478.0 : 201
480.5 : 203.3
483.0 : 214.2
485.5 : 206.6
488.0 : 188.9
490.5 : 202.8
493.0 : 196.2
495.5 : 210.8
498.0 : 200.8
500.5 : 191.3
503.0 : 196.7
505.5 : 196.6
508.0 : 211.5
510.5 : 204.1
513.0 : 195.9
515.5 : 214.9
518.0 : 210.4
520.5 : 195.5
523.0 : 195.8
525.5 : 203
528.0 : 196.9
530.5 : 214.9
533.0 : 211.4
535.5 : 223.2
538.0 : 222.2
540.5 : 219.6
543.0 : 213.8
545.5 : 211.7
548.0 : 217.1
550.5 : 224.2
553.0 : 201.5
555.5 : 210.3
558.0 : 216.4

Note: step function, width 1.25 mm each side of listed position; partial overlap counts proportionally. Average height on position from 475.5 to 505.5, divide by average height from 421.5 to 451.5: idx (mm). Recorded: 1.3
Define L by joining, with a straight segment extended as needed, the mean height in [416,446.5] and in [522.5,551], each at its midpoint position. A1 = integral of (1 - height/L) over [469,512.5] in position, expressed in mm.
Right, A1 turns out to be -4.2 mm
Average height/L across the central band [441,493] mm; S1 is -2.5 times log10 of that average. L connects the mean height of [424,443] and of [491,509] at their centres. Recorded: -0.16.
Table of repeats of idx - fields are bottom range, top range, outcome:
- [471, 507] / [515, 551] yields 1.05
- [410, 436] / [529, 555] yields 1.56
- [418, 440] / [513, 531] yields 1.48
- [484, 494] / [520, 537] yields 1.04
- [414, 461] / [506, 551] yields 1.29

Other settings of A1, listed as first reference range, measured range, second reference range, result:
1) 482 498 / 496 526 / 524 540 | 0.9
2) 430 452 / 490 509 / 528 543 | -0.2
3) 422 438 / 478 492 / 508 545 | -2.1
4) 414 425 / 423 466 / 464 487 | -1.4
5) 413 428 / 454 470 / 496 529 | -3.6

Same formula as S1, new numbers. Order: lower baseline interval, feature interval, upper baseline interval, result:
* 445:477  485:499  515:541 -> 0.02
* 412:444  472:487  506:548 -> -0.15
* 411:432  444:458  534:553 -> -0.25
